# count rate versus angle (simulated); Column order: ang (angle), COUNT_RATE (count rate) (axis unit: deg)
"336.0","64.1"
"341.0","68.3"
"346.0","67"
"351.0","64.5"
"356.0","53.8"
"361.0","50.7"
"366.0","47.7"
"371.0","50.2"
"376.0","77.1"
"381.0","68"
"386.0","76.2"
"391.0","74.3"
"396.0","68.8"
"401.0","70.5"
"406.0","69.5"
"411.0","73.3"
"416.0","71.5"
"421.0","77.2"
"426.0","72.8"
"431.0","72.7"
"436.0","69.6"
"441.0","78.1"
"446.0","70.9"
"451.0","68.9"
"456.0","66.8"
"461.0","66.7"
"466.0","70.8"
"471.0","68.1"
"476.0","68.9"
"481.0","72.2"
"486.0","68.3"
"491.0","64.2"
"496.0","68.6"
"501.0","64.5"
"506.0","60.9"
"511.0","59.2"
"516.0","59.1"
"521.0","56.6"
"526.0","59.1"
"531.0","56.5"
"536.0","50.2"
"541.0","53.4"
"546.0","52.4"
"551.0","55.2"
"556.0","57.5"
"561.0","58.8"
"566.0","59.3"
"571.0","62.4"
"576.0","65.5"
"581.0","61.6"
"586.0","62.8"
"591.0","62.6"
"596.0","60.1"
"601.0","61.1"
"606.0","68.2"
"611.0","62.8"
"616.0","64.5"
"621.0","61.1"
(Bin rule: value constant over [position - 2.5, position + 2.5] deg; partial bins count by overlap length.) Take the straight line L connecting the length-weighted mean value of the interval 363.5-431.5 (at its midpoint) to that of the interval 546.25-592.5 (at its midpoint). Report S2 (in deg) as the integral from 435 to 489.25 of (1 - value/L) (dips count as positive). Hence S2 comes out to -3.35 deg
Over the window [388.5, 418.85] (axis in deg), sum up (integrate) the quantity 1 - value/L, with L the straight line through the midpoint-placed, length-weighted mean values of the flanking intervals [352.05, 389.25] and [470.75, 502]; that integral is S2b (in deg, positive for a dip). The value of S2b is -4.1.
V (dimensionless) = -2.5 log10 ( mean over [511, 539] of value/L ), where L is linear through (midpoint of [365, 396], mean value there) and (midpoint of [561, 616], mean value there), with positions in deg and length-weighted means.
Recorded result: 0.13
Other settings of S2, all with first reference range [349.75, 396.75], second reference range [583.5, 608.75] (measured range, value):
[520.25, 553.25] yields 4.3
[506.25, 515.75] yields 0.5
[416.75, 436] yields -3.2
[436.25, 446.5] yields -1.8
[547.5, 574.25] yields 1.8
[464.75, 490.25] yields -2.6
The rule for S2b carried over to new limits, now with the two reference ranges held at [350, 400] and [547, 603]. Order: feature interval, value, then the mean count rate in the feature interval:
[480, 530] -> -1.11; 62.8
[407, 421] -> -2.28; 72.9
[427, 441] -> -2.27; 72.6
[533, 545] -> 1.74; 52.1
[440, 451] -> -1.85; 72.7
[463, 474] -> -1.30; 69.3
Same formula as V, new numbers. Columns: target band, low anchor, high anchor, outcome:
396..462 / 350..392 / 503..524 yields -0.17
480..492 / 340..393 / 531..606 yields -0.13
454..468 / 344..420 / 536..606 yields -0.08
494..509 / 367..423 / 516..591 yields -0.04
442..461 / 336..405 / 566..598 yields -0.09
